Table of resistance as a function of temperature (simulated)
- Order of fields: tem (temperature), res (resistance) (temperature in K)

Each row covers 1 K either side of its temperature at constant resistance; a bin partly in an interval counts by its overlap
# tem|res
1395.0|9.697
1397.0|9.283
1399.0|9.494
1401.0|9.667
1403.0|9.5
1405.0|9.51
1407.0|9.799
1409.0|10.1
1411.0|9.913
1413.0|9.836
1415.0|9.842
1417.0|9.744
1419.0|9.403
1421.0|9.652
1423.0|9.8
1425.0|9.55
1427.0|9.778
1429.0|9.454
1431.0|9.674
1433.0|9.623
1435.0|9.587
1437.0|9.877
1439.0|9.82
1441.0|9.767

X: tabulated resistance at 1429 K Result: 9.454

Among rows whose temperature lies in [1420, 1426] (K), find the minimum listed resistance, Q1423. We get 9.55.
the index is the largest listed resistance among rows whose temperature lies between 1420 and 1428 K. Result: 9.8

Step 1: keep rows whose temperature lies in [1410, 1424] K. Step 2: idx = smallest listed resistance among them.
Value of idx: 9.403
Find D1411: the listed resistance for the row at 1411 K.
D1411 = 9.913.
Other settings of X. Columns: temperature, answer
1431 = 9.674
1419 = 9.403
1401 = 9.667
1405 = 9.51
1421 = 9.652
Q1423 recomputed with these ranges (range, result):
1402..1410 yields 9.5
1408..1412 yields 9.913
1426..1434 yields 9.454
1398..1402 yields 9.494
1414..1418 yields 9.744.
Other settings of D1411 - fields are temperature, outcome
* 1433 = 9.623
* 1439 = 9.82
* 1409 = 10.1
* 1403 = 9.5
